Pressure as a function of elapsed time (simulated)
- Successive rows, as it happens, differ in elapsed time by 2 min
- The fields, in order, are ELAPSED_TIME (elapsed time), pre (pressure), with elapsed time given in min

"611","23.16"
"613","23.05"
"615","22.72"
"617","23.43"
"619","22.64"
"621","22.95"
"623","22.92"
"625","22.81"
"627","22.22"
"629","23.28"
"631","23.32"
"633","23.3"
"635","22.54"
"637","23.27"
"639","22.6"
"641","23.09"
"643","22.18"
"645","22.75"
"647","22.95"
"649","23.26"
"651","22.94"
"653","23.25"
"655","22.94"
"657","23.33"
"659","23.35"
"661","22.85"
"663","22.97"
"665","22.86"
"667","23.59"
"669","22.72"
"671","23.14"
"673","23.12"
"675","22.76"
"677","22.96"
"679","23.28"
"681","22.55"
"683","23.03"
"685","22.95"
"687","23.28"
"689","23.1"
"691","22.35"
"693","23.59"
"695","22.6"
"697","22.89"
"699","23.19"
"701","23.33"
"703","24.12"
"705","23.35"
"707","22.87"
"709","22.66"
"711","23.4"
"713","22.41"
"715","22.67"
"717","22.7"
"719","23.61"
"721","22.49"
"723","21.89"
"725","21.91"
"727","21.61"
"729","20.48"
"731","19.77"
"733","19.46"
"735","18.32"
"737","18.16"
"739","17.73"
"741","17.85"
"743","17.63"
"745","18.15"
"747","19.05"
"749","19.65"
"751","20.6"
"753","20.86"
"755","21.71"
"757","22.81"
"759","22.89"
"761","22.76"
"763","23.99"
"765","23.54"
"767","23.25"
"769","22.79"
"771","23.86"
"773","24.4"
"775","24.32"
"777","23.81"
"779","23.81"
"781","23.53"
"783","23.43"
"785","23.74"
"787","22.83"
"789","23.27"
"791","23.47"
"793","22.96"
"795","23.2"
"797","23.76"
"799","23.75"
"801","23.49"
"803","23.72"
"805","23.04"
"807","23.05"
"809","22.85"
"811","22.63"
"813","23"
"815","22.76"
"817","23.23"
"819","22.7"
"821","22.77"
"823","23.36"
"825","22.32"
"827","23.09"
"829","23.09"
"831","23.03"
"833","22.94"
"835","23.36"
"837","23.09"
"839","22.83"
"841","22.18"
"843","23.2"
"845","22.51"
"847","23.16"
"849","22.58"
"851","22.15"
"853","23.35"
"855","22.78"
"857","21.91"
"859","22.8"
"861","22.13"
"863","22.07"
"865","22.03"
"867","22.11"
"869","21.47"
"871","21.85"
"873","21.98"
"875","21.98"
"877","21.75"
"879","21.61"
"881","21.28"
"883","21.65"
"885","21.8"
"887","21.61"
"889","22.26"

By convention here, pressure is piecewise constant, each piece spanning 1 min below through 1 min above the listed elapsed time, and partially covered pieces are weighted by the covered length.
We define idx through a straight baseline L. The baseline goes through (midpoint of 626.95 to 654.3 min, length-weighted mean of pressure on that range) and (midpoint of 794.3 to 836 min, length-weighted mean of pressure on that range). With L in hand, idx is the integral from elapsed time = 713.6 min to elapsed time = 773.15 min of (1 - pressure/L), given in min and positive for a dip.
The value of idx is 4.8 min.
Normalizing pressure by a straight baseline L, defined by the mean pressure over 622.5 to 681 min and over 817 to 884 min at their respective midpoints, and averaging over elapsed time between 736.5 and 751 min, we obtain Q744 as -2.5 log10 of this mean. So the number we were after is 0.23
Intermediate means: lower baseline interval 23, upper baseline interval 22.5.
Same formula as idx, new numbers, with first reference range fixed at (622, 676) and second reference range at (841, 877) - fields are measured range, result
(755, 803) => -1.8 min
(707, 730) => 0.4 min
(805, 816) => -0.2 min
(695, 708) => -0.2 min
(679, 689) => -0.1 min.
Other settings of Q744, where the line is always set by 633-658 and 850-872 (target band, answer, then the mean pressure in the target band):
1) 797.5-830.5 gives -0.032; 23.1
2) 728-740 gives 0.192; 19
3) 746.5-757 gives 0.097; 20.7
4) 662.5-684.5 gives -0.007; 23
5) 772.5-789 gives -0.056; 23.7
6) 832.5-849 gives -0.028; 22.9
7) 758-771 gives -0.033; 23.3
